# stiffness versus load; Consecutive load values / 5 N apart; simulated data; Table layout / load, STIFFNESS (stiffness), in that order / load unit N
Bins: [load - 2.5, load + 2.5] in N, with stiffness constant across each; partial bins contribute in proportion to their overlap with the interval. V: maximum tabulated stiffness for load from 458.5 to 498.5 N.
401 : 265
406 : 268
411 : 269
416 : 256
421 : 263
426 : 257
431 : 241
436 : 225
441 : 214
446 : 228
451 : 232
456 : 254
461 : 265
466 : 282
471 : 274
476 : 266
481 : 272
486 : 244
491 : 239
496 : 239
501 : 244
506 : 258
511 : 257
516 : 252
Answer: 282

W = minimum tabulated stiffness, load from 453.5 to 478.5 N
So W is 254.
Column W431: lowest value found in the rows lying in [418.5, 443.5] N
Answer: 214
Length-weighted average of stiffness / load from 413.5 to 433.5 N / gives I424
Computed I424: 254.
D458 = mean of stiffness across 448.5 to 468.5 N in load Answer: 258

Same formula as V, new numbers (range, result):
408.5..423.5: 269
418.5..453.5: 263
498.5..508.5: 258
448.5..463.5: 265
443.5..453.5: 232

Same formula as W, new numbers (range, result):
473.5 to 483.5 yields 266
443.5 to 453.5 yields 228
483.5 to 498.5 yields 239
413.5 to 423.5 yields 256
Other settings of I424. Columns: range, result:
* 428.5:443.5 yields 227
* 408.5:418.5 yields 262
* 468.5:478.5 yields 270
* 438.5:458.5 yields 232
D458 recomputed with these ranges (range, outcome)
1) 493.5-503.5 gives 242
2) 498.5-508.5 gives 251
